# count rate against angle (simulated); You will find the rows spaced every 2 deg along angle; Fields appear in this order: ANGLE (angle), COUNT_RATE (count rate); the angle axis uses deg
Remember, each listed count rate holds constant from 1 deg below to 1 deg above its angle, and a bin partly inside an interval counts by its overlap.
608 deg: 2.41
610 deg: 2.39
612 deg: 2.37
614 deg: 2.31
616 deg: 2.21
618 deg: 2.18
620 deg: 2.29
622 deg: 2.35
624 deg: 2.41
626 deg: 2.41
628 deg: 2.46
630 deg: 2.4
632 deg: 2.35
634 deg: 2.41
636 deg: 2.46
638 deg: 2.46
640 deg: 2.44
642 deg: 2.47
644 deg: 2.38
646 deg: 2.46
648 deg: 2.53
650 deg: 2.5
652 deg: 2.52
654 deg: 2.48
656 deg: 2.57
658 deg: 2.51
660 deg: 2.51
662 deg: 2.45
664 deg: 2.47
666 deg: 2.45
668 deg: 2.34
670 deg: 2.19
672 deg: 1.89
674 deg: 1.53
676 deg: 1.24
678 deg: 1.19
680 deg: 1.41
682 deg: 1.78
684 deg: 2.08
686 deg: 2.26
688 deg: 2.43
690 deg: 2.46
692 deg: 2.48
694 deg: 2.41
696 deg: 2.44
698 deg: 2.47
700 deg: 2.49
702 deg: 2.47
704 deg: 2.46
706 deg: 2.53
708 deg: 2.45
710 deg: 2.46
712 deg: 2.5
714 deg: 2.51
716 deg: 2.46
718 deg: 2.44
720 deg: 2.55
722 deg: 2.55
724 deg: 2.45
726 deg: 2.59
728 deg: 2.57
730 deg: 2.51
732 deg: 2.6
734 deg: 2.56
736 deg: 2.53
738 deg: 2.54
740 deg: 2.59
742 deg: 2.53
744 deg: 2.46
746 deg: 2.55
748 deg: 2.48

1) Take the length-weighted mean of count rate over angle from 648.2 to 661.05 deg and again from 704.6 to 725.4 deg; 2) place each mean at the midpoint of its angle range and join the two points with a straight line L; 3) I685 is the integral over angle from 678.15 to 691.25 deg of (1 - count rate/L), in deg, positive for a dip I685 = 2.5 deg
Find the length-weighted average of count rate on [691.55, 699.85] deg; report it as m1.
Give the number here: 2.45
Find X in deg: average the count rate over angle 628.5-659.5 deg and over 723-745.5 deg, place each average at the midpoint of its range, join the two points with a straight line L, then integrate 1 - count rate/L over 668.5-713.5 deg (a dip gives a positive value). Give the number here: 6.0 deg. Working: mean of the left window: 2.46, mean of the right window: 2.54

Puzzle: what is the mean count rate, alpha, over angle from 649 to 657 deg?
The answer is 2.52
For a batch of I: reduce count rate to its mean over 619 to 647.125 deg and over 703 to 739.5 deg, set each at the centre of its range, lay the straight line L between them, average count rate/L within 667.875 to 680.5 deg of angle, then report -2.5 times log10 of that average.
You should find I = 0.433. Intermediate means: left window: 2.41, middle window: 1.65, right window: 2.52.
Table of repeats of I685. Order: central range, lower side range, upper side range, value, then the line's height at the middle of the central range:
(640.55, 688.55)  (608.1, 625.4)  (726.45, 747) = 4.3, 2.41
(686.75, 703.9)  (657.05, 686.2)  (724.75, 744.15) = -1.8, 2.22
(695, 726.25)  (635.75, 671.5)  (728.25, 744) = 0.4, 2.52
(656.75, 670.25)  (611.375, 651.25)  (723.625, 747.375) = 0.0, 2.44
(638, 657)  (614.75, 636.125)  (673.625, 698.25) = -2.2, 2.23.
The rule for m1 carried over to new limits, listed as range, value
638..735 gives 2.34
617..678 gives 2.32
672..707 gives 2.12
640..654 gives 2.47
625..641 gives 2.42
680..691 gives 2.13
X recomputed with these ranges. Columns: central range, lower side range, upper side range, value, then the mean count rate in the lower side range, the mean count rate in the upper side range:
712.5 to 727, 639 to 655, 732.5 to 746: 0.1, 2.47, 2.54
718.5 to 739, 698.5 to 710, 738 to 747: -0.2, 2.48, 2.53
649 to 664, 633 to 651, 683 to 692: -0.5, 2.46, 2.33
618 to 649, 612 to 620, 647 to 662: -0.5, 2.26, 2.51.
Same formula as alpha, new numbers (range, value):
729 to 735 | 2.56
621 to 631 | 2.41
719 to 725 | 2.52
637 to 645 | 2.44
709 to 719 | 2.47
